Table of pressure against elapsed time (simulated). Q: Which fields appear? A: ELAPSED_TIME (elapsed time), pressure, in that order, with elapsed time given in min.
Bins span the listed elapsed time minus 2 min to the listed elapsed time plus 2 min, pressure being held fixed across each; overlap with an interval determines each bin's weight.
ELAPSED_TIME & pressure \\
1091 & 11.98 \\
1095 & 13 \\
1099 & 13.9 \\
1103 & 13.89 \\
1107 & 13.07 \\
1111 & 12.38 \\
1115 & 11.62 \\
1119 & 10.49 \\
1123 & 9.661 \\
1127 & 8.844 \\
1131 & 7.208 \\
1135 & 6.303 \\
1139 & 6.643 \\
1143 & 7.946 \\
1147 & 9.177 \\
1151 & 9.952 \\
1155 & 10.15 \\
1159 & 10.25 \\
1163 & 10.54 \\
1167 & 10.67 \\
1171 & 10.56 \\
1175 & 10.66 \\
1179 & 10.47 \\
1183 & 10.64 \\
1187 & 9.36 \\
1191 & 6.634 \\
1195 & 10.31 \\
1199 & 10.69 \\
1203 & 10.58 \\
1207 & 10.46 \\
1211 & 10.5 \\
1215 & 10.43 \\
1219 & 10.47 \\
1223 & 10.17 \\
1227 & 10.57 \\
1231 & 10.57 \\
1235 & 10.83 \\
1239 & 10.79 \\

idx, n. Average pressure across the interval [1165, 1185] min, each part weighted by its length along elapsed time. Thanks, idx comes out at 10.6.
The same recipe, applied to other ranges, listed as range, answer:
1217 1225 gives 10.3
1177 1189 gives 10.2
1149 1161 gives 10.1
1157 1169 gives 10.5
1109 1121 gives 11.5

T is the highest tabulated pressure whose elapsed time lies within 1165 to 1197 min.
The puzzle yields 10.67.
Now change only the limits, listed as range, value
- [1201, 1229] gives 10.58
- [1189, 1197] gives 10.31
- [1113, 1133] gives 11.62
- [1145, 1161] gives 10.25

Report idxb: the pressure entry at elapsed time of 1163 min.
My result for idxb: 10.54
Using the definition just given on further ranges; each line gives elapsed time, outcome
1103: 13.89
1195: 10.31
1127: 8.844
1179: 10.47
